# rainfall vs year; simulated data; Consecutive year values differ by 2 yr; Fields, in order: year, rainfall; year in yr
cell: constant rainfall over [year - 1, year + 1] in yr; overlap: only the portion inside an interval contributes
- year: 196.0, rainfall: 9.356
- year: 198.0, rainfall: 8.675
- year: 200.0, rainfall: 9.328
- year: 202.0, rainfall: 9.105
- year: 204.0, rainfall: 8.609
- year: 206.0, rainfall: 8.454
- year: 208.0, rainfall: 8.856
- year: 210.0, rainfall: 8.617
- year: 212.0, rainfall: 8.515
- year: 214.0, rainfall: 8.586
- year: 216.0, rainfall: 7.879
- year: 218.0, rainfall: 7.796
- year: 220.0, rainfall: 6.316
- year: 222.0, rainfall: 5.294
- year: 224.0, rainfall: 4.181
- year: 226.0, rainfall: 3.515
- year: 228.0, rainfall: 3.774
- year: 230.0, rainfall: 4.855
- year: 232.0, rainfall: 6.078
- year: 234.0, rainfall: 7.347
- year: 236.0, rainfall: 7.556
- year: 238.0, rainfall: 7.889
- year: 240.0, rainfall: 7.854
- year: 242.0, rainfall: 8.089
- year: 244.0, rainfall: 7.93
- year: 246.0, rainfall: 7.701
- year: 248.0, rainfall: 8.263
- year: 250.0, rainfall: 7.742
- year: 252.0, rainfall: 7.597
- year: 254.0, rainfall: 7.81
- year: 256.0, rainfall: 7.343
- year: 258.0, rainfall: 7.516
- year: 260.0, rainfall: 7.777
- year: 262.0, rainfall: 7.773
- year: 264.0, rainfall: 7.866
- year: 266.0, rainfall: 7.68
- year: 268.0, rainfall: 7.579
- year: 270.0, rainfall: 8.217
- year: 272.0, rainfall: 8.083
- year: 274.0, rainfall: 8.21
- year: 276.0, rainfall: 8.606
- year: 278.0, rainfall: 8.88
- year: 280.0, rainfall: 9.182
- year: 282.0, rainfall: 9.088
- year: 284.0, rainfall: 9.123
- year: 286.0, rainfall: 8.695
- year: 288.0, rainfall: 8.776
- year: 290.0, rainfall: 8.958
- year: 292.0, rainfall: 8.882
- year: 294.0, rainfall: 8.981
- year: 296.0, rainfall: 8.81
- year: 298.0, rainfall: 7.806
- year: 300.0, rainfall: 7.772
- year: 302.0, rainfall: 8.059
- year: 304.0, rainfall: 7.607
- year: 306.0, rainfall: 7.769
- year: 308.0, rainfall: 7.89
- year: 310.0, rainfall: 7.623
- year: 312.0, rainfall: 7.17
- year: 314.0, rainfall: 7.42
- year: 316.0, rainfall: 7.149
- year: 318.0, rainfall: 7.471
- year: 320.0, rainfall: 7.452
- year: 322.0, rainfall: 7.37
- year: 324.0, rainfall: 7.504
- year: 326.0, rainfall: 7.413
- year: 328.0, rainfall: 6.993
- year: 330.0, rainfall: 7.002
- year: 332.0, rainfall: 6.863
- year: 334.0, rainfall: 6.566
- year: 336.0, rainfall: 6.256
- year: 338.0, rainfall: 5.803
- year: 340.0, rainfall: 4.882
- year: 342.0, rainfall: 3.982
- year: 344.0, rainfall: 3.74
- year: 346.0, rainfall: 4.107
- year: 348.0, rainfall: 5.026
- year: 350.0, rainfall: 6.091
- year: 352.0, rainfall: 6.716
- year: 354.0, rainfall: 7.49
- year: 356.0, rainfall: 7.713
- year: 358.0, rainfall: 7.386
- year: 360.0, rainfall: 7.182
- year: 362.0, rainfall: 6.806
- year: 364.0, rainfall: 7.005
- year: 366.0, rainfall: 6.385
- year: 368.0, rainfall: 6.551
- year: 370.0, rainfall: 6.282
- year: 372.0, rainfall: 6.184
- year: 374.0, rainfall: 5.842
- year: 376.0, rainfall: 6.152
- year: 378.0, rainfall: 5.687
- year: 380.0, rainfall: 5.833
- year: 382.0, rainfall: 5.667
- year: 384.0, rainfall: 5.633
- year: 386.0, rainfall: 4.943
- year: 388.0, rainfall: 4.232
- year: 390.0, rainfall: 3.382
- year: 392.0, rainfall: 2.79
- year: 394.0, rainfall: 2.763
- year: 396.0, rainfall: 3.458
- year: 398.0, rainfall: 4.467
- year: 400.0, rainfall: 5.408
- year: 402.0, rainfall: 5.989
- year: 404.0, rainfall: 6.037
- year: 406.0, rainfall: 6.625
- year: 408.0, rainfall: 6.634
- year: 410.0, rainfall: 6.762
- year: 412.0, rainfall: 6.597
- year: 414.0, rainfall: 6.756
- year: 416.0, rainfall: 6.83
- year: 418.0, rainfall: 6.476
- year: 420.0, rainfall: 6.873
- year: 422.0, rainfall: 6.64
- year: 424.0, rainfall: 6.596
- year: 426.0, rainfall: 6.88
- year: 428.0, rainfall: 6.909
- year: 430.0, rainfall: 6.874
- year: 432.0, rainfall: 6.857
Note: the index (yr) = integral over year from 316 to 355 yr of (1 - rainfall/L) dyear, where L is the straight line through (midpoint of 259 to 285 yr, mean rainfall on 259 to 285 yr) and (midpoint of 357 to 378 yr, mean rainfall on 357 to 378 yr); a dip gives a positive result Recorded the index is 4.8 yr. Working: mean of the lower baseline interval 8.31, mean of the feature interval 6.27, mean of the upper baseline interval 6.54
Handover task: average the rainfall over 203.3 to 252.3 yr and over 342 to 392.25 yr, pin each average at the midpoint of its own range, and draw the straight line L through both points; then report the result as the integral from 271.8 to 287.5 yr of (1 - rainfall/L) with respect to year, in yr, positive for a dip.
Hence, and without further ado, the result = -5.0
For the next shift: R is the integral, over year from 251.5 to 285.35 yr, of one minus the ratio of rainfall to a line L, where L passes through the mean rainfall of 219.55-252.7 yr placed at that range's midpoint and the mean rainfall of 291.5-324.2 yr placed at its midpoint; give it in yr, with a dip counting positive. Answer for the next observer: -4.8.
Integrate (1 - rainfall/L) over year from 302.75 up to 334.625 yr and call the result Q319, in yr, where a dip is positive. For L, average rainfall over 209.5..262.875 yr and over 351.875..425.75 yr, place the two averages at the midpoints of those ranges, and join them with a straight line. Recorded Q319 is -4.2 yr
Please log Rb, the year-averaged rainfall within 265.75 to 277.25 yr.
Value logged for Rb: 8.11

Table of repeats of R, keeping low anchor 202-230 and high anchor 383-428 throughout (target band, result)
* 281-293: -4.6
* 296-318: -4.8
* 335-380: -0.8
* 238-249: -2.0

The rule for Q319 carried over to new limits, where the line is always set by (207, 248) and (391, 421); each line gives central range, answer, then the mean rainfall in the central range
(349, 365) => -2.8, 7.05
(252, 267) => -2.1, 7.68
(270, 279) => -2.5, 8.42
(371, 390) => 1.2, 5.46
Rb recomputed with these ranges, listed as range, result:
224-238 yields 5.59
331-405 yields 5.6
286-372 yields 7.03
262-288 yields 8.42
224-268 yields 7.08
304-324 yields 7.49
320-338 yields 6.95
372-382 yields 5.89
